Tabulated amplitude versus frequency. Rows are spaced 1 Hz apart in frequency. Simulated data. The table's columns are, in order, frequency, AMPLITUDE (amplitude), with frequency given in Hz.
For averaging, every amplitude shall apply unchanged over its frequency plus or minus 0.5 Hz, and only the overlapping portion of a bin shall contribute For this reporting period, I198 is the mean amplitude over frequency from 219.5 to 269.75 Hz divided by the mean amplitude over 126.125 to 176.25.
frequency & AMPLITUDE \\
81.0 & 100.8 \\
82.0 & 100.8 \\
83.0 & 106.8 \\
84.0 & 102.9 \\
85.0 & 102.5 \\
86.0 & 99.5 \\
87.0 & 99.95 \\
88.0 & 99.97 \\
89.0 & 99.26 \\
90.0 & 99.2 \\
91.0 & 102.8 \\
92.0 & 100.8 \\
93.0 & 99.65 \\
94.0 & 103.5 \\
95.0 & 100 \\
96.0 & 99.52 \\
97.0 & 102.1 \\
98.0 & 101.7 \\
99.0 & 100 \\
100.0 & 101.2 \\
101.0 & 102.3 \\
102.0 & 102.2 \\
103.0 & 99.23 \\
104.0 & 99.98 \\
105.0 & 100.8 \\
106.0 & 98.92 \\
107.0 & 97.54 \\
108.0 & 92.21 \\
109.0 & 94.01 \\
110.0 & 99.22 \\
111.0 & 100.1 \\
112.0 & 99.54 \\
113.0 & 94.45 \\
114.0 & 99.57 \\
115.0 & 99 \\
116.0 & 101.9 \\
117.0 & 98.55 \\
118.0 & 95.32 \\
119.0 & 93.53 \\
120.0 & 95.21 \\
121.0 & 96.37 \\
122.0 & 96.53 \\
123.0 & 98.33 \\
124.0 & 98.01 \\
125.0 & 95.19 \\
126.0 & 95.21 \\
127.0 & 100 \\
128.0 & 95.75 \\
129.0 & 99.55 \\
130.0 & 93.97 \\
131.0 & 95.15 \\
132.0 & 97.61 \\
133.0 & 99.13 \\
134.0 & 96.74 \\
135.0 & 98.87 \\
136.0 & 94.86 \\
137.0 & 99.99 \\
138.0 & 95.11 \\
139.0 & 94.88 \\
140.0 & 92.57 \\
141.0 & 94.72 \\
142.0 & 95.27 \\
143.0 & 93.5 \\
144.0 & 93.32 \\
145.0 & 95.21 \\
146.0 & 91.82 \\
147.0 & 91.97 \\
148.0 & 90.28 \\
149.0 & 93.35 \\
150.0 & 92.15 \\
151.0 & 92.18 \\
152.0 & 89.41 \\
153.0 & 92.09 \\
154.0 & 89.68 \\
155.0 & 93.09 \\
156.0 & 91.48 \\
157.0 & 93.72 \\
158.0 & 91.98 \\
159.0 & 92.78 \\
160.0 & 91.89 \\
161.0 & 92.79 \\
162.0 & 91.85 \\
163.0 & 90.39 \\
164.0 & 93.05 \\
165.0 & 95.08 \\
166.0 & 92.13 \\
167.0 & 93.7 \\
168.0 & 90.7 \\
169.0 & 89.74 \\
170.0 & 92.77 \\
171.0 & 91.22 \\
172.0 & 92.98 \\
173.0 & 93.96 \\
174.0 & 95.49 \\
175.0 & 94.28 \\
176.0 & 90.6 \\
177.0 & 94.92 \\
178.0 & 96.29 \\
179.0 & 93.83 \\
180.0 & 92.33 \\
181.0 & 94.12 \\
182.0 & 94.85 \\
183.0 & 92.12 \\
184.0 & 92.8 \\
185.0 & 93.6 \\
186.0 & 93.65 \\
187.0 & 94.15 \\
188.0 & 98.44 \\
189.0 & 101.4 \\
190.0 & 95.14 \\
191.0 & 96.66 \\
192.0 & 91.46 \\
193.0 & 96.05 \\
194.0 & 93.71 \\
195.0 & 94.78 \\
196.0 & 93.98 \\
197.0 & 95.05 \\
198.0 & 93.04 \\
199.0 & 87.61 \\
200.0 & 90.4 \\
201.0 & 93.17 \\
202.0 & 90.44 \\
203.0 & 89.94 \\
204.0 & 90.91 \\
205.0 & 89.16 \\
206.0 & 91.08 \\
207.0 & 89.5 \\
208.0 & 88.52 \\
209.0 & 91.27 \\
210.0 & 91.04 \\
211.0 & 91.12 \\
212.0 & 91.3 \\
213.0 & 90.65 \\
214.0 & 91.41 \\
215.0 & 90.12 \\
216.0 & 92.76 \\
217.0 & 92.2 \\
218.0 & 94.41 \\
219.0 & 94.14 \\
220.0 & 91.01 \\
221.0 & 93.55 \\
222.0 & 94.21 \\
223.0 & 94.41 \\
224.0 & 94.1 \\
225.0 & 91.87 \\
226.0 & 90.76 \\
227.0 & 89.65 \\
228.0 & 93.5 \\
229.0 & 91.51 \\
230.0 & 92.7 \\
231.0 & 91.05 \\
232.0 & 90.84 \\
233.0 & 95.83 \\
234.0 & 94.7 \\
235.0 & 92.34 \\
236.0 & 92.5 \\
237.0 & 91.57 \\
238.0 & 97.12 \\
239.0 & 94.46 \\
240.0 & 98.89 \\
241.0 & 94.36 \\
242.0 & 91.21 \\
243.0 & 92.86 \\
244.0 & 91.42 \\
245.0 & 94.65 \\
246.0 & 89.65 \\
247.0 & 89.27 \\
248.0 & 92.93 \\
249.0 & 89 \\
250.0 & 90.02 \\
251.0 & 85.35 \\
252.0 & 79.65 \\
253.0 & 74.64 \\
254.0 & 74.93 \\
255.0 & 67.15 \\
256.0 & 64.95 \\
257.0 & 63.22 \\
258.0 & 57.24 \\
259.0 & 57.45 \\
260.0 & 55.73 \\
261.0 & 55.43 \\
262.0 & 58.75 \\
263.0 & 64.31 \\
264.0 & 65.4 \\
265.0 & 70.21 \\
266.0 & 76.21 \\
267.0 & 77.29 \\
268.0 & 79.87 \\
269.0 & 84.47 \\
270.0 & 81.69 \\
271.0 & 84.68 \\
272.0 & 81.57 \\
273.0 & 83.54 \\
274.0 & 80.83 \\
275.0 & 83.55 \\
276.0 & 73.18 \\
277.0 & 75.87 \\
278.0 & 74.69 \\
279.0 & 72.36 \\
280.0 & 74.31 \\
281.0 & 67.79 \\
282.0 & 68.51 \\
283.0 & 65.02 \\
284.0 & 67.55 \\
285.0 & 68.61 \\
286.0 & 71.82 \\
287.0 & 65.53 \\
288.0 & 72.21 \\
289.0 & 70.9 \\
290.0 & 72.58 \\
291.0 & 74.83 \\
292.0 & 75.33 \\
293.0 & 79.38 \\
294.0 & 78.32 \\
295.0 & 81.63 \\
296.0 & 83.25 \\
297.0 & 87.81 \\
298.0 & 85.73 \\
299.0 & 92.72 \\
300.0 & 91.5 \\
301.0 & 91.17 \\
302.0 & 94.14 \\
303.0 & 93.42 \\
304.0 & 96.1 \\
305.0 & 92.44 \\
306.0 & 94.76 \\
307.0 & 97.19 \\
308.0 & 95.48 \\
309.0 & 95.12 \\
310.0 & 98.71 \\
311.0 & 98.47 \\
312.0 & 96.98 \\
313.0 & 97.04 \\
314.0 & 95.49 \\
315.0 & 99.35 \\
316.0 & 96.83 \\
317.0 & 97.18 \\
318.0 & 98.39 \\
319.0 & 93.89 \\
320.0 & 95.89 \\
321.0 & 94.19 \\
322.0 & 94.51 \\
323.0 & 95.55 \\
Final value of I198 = 0.89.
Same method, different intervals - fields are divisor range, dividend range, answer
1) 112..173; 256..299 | 0.77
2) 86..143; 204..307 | 0.85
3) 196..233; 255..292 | 0.78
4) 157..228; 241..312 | 0.86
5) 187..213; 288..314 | 0.95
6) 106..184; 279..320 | 0.90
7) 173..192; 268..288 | 0.79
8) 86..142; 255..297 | 0.74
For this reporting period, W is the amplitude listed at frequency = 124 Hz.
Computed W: 98.01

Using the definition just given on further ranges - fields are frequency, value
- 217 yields 92.2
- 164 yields 93.05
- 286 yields 71.82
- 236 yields 92.5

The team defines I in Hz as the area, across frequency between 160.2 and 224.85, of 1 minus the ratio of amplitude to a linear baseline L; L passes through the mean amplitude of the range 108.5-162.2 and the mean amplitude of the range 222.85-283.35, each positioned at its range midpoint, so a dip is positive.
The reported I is -3.17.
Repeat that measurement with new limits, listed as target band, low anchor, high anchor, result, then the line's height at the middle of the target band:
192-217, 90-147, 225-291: -1.42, 86.6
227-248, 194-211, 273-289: -2.55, 82.9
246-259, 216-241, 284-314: 1.96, 90.7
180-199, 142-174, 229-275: -1.21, 88.8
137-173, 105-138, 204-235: 1.04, 95.4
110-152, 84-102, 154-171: 0.10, 96.2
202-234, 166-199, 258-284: -2.53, 85.1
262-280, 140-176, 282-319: 2.29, 87.6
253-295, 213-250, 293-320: 9.52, 92.8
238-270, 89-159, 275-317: 3.12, 86.9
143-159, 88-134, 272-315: 0.49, 95.1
